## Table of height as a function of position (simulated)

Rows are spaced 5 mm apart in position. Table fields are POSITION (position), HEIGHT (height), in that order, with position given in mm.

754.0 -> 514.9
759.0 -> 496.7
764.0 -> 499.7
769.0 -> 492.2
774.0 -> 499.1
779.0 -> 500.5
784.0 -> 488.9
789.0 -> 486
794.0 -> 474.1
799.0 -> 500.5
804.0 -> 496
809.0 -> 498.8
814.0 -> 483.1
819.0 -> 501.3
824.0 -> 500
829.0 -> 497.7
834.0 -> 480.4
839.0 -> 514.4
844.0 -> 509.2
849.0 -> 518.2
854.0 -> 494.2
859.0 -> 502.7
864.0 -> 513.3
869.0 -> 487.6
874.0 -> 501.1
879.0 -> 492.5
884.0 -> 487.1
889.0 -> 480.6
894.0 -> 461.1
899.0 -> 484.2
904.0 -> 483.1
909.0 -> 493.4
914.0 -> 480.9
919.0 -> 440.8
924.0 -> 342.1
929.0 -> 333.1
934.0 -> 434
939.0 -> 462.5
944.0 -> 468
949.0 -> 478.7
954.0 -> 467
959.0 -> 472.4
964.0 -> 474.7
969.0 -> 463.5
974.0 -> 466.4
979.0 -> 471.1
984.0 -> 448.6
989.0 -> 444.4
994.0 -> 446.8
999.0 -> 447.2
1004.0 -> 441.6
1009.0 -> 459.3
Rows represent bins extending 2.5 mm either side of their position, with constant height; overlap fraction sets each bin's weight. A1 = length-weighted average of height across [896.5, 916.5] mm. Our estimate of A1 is 485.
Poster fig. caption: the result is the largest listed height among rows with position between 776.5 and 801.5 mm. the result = 500.5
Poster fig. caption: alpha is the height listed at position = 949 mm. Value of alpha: 478.7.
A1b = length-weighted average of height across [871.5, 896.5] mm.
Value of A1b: 484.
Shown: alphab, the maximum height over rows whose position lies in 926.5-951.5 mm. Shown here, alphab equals 478.7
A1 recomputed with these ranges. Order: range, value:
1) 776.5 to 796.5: 487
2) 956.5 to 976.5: 469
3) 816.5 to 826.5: 501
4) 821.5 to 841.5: 498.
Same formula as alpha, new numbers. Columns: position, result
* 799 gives 500.5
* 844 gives 509.2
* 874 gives 501.1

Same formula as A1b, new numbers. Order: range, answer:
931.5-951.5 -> 461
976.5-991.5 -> 455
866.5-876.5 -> 494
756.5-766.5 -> 498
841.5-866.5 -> 508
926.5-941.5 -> 410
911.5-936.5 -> 406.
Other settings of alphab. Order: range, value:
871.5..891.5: 501.1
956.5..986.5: 474.7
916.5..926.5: 440.8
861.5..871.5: 513.3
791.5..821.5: 501.3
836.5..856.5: 518.2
